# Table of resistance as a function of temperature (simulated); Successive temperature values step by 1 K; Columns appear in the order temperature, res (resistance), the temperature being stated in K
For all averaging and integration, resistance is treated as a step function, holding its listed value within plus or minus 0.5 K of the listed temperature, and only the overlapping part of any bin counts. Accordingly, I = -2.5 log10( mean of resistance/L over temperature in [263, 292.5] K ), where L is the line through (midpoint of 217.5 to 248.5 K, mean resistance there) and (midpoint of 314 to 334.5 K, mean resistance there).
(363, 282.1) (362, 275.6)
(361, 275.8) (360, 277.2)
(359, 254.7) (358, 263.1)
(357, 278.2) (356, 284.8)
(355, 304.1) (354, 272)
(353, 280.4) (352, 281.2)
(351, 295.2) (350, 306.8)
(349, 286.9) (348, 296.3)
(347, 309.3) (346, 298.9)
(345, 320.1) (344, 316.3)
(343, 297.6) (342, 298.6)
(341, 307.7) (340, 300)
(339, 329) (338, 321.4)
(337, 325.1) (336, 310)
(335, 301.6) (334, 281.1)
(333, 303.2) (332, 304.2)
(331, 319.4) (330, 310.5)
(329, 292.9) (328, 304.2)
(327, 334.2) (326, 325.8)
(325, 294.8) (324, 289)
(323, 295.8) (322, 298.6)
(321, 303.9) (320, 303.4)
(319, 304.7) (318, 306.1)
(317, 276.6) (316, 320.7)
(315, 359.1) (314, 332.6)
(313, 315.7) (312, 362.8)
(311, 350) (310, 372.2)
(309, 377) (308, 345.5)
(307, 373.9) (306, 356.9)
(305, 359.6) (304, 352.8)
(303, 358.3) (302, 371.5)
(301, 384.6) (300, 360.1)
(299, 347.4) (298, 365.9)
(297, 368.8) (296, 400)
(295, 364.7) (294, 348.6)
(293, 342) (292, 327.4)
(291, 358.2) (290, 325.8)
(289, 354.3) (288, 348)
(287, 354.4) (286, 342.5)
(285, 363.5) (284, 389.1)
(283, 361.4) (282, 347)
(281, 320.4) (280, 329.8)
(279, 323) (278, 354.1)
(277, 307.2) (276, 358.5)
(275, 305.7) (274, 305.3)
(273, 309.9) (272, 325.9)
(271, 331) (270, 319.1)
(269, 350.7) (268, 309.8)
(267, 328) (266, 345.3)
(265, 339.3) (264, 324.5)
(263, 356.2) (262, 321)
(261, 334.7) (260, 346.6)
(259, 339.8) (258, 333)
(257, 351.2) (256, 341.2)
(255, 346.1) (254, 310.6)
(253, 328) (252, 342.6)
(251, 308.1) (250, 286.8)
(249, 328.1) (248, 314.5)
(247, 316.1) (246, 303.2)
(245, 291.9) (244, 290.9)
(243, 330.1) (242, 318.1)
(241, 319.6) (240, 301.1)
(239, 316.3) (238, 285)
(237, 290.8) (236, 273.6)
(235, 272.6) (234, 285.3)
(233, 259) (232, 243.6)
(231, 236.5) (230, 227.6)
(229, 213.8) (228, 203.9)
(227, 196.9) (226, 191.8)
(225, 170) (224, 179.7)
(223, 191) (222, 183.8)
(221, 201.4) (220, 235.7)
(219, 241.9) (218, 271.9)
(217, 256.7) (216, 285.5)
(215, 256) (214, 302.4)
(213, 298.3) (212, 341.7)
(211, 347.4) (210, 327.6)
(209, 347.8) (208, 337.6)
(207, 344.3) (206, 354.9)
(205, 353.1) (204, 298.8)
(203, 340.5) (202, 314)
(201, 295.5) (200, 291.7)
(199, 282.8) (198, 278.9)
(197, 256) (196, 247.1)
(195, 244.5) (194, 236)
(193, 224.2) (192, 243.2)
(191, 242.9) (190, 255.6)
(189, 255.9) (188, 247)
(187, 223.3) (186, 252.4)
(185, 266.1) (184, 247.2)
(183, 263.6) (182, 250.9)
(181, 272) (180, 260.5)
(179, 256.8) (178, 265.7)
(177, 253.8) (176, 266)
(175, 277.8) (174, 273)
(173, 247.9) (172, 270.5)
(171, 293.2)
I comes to -0.20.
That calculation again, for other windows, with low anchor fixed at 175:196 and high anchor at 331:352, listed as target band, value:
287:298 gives -0.22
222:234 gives 0.25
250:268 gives -0.20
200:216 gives -0.23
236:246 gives -0.12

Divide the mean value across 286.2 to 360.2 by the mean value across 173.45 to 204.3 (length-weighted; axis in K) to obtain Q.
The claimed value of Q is 1.2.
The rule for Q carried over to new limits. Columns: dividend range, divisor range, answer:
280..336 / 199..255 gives 1.19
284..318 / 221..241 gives 1.47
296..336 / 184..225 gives 1.22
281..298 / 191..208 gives 1.23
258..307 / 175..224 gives 1.27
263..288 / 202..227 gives 1.21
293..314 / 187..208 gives 1.29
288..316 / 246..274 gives 1.08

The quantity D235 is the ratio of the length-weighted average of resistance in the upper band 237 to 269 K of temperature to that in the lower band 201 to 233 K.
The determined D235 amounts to 1.20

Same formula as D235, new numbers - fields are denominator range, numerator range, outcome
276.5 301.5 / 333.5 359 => 0.85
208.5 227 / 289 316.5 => 1.39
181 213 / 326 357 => 1.07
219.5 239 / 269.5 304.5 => 1.50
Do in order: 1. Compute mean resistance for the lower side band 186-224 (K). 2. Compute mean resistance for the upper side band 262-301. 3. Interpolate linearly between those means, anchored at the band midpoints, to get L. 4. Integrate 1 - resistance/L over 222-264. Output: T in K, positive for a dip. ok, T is 3.2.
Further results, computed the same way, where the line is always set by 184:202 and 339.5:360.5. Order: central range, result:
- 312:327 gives -1.40 K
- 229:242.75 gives -0.58 K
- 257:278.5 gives -4.54 K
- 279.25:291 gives -3.01 K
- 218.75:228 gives 2.29 K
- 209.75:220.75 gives -0.97 K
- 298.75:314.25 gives -4.17 K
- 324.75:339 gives -1.10 K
